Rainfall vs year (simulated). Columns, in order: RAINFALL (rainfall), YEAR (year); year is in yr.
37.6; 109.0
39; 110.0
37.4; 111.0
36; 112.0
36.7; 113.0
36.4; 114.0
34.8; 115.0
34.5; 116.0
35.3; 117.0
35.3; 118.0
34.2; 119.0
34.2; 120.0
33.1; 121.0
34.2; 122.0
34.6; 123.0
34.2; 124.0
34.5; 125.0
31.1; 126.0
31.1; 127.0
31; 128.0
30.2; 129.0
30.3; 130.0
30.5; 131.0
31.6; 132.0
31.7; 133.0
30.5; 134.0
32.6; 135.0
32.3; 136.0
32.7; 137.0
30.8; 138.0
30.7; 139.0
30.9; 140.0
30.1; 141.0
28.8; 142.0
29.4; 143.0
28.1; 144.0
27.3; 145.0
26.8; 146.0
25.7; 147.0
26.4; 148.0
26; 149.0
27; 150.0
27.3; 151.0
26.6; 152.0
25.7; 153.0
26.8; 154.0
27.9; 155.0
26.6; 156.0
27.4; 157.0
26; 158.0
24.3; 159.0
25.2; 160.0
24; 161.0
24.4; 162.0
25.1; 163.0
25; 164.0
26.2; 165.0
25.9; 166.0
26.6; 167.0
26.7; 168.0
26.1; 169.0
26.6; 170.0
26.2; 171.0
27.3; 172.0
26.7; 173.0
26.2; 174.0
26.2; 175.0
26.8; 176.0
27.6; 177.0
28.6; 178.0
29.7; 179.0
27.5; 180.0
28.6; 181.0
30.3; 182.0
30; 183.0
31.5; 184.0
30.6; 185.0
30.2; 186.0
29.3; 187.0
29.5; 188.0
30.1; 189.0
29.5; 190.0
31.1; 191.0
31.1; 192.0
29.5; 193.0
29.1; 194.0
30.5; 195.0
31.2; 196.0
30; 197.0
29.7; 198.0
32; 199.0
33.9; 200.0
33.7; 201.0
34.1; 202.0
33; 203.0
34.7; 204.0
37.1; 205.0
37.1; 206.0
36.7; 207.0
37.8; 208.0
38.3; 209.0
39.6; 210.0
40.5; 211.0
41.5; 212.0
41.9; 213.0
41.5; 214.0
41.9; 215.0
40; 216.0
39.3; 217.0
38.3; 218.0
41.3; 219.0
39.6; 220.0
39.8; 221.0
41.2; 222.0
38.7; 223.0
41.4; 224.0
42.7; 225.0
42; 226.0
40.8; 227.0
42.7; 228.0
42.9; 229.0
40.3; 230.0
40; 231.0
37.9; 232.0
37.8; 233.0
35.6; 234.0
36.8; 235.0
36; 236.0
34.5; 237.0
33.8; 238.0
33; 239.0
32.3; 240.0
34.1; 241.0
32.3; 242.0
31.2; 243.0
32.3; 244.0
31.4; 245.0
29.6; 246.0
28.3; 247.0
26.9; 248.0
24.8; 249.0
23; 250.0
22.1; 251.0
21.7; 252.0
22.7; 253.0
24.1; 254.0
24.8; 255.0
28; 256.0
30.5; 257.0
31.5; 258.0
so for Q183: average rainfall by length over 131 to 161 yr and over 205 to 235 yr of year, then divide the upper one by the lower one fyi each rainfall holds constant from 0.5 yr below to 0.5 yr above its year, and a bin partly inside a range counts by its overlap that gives 1.4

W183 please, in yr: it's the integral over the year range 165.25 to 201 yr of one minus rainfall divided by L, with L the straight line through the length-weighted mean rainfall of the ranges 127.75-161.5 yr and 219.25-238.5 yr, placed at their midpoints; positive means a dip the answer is 4.8 yr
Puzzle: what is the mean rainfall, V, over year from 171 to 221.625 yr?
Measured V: 33.2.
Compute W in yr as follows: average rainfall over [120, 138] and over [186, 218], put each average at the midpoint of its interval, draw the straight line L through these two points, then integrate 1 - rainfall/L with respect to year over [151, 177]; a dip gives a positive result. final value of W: 5.6 yr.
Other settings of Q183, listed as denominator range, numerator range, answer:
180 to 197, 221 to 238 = 1.31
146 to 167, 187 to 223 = 1.37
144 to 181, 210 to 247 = 1.43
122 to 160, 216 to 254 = 1.18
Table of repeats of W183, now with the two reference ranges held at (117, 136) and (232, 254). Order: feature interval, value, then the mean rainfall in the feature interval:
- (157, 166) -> 1.90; 25.2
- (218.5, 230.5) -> -4.00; 41.1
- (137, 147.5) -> 1.06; 29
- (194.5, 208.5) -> -1.10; 33.7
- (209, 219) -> -3.03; 40.4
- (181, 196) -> 0.63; 30.1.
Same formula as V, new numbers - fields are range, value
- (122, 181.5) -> 28.3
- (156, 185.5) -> 27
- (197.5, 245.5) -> 37.4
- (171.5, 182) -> 27.7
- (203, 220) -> 39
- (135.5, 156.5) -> 28.3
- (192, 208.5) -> 33.1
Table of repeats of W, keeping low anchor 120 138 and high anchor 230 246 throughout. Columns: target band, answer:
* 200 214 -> -1.4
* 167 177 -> 2.0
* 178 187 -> 1.0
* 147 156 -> 1.7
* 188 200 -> 1.1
